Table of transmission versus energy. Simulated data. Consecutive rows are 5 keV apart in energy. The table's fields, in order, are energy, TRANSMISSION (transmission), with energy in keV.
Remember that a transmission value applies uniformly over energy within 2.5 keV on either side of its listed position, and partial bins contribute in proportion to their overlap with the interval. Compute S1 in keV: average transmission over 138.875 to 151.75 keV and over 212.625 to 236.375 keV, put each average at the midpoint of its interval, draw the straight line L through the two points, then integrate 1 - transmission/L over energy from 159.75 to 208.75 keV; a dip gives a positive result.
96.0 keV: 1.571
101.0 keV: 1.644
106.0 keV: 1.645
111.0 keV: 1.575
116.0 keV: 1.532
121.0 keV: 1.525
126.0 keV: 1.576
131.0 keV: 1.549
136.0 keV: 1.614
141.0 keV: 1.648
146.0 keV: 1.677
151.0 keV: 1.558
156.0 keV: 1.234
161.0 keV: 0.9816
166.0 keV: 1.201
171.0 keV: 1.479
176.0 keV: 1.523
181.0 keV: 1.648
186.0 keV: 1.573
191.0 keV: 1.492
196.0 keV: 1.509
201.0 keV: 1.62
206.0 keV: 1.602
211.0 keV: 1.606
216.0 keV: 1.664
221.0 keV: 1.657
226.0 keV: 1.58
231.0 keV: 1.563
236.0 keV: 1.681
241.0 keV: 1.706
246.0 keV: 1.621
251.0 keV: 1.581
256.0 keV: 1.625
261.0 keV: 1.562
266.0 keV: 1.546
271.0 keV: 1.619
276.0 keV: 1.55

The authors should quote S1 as 4.6 keV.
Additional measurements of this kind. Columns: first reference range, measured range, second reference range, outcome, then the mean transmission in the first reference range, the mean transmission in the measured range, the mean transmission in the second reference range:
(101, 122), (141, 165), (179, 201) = 2.88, 1.58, 1.38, 1.56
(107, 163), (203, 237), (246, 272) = -1.24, 1.51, 1.62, 1.59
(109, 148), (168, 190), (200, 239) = 0.86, 1.59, 1.54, 1.62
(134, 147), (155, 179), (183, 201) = 4.45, 1.64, 1.29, 1.54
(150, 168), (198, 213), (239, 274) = -2.17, 1.22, 1.61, 1.61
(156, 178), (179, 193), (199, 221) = -1.34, 1.28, 1.57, 1.63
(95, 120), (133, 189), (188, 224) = 4.35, 1.59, 1.47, 1.59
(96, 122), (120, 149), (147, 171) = -3.36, 1.59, 1.6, 1.3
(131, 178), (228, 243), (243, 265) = -0.75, 1.44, 1.65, 1.6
